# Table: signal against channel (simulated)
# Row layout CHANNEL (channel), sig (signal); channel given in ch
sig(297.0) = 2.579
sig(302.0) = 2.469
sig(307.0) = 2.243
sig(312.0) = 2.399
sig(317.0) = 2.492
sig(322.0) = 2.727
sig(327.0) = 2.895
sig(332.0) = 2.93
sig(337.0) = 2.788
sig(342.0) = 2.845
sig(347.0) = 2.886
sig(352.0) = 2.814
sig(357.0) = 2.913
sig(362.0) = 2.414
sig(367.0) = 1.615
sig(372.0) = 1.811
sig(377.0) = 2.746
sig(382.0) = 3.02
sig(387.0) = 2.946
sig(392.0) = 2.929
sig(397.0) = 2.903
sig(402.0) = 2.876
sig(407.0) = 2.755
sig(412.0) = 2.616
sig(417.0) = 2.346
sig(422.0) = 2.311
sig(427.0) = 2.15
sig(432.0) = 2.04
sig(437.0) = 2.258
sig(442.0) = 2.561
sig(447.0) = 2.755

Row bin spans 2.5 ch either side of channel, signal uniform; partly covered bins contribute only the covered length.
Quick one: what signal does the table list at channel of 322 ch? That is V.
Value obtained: 2.727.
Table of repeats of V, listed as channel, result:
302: 2.469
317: 2.492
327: 2.895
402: 2.876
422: 2.311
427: 2.15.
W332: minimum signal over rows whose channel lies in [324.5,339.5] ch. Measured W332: 2.788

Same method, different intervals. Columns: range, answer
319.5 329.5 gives 2.727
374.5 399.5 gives 2.746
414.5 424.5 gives 2.311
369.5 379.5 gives 1.811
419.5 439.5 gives 2.04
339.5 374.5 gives 1.615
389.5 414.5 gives 2.616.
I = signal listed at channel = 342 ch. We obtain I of 2.845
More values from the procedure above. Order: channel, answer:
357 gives 2.913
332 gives 2.93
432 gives 2.04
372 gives 1.811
